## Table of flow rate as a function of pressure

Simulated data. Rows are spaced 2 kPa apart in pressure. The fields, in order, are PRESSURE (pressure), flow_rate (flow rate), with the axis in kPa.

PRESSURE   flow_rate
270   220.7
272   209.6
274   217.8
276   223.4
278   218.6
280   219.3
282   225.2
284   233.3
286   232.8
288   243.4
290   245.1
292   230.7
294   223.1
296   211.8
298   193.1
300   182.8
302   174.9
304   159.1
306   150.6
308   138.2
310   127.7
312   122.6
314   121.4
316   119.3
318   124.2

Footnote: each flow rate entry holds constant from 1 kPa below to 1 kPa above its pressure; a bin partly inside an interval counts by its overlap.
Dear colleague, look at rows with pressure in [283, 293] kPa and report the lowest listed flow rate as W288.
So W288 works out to 230.7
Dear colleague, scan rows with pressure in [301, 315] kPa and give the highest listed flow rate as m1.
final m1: 174.9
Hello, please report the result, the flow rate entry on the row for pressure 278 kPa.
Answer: 218.6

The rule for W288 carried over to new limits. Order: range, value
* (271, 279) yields 209.6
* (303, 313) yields 122.6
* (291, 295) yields 223.1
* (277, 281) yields 218.6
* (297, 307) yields 150.6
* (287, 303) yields 174.9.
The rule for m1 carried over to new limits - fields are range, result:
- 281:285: 233.3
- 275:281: 223.4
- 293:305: 223.1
